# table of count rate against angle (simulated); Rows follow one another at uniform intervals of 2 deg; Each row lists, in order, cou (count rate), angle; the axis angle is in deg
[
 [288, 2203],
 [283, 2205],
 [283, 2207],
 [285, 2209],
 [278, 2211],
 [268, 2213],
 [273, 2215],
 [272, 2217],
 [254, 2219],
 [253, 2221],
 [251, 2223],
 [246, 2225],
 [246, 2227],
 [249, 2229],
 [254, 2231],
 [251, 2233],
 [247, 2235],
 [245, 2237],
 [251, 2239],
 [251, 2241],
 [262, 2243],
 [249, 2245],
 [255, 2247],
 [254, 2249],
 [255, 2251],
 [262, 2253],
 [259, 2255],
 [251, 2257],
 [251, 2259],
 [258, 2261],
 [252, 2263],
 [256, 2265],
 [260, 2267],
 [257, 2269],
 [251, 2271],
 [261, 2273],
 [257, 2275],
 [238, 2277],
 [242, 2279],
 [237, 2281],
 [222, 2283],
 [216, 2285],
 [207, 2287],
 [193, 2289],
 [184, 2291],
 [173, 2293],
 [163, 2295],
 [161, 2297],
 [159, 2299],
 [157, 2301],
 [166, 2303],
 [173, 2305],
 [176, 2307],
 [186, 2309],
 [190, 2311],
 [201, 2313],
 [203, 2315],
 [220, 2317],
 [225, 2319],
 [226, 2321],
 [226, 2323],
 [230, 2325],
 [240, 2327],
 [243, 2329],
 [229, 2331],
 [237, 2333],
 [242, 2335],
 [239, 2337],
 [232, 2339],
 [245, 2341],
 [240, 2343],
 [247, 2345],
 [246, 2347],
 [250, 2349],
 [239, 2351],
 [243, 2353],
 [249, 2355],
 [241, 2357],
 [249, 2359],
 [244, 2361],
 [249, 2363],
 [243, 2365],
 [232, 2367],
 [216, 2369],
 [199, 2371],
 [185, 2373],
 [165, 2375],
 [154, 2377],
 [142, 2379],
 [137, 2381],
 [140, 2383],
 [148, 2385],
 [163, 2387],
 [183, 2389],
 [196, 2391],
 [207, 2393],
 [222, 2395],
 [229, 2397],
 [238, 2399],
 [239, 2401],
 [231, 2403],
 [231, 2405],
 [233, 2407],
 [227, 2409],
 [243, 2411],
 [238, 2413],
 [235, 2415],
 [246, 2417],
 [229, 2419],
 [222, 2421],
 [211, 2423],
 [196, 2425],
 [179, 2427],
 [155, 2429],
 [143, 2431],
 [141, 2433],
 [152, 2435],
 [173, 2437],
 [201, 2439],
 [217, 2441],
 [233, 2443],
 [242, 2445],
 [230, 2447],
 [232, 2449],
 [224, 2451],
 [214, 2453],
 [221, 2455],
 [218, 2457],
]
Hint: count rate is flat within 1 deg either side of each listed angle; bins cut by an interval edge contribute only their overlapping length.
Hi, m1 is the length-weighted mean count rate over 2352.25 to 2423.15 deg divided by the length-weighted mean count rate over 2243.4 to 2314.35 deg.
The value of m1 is 0.96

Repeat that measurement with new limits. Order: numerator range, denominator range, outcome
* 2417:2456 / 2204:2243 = 0.78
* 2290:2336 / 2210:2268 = 0.78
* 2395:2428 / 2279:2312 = 1.21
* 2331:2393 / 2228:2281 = 0.84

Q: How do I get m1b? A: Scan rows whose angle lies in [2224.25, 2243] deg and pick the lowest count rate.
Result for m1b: 245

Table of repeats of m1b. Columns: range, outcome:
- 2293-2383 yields 137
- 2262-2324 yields 157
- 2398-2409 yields 227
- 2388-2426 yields 183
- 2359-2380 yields 142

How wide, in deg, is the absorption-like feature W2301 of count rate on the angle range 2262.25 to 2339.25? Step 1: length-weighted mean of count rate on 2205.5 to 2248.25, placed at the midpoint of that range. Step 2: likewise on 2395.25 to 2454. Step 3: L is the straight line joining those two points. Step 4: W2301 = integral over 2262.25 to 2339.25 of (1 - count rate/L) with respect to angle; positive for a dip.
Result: 8.2 deg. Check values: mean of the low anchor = 259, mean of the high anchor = 213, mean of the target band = 216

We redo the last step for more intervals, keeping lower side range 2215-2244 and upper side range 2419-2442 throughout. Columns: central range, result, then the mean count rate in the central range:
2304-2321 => 1.9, 198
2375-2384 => 2.5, 146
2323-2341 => -1.6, 236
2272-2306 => 4.7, 201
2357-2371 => -2.0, 236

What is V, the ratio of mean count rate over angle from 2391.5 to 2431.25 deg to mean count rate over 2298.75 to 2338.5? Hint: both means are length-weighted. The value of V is 1.0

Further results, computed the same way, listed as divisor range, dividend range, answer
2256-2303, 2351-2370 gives 1.09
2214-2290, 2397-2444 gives 0.84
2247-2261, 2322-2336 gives 0.92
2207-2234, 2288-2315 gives 0.68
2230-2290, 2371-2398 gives 0.71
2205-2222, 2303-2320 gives 0.72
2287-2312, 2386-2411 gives 1.25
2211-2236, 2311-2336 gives 0.88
